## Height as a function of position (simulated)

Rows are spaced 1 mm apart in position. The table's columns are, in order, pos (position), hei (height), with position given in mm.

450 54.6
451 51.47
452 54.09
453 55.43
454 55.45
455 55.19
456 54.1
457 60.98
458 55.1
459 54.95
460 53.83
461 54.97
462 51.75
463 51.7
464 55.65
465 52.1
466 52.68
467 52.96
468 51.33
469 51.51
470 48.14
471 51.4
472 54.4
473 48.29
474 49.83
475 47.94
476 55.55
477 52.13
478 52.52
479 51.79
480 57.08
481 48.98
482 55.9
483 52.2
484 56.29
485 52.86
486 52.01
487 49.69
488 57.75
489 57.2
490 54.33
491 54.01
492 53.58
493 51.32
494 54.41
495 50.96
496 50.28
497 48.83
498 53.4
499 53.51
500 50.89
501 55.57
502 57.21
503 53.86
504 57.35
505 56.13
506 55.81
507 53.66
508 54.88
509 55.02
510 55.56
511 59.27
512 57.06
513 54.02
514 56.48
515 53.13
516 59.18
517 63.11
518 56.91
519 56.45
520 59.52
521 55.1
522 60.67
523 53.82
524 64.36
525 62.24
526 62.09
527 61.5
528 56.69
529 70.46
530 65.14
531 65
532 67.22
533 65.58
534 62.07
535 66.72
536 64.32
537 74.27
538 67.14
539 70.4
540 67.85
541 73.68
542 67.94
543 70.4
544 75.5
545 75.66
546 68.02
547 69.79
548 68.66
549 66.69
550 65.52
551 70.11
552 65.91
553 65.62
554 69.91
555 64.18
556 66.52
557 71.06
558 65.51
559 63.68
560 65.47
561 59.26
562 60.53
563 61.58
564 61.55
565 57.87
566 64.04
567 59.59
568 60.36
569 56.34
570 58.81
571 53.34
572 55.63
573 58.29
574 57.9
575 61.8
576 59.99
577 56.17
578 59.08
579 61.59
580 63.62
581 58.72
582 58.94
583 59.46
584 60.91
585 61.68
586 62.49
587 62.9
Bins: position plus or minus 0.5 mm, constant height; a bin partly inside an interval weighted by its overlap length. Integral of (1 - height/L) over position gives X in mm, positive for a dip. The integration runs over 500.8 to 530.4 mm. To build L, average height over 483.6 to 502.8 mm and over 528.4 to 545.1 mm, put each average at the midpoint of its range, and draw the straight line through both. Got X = 1.49 mm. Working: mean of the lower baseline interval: 53.4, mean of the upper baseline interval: 68.5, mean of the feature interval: 58.1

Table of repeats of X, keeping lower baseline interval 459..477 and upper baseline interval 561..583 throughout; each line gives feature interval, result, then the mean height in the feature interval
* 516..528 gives -0.78 mm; 59.5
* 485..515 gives 0.05 mm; 54.2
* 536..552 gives -3.47 mm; 69.8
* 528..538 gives -1.71 mm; 66.3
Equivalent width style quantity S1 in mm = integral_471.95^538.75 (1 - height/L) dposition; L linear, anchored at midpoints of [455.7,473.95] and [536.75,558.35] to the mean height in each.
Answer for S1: 4.5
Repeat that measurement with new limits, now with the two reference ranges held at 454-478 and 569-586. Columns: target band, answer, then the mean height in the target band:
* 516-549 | -5.0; 65.2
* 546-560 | -2.3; 67.1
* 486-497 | 0.3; 53.1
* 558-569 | -0.6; 61.4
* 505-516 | -0.1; 55.7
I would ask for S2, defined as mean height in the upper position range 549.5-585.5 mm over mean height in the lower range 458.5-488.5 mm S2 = 1.2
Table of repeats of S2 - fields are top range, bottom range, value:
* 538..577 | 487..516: 1.18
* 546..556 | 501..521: 1.19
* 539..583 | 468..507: 1.20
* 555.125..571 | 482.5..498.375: 1.17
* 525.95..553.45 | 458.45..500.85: 1.28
